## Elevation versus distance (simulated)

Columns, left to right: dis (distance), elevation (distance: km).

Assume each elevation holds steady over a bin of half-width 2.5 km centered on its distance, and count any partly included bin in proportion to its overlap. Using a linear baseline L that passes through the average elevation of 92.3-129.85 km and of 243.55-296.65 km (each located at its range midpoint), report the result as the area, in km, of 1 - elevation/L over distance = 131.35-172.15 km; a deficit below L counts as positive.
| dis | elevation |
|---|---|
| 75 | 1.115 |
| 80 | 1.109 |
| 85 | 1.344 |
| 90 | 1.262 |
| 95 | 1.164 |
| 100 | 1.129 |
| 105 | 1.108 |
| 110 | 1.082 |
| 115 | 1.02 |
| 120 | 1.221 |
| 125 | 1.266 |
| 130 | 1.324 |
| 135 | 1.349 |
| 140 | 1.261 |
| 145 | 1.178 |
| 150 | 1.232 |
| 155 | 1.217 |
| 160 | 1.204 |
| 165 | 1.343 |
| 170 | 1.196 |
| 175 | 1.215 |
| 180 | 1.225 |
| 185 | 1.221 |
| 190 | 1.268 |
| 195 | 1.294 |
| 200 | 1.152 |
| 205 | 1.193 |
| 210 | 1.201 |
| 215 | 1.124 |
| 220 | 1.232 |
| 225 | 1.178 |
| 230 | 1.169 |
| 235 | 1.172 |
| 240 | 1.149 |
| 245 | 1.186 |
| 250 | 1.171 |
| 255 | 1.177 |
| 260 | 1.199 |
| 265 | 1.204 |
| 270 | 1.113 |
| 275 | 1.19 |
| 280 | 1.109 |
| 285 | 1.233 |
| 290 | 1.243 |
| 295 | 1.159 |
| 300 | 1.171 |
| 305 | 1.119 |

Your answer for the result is -3.2 km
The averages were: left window 1.15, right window 1.18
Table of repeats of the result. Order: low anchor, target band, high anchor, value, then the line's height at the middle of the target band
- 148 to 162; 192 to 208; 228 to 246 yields -0.3 km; 1.19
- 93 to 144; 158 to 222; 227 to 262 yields -2.1 km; 1.18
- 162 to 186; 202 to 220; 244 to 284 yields 0.5 km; 1.21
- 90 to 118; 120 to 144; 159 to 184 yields -2.4 km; 1.17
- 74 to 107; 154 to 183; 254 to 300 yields -1.3 km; 1.18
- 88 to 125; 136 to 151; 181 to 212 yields -0.7 km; 1.18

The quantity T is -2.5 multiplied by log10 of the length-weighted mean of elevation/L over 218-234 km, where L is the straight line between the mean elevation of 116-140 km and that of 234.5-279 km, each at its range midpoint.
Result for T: 0.00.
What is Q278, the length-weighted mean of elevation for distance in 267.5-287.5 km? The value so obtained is 1.16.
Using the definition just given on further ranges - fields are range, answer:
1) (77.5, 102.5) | 1.2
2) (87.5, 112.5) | 1.15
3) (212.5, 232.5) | 1.18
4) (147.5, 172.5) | 1.24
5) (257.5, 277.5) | 1.18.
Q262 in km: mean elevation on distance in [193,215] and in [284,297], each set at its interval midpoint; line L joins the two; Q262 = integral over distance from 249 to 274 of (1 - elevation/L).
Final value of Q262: 0.7 km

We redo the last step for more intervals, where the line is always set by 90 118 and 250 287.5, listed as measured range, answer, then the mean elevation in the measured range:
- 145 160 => -1.0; 1.21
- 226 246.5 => -0.1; 1.17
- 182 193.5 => -1.0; 1.25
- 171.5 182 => -0.7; 1.22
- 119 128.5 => -1.1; 1.26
